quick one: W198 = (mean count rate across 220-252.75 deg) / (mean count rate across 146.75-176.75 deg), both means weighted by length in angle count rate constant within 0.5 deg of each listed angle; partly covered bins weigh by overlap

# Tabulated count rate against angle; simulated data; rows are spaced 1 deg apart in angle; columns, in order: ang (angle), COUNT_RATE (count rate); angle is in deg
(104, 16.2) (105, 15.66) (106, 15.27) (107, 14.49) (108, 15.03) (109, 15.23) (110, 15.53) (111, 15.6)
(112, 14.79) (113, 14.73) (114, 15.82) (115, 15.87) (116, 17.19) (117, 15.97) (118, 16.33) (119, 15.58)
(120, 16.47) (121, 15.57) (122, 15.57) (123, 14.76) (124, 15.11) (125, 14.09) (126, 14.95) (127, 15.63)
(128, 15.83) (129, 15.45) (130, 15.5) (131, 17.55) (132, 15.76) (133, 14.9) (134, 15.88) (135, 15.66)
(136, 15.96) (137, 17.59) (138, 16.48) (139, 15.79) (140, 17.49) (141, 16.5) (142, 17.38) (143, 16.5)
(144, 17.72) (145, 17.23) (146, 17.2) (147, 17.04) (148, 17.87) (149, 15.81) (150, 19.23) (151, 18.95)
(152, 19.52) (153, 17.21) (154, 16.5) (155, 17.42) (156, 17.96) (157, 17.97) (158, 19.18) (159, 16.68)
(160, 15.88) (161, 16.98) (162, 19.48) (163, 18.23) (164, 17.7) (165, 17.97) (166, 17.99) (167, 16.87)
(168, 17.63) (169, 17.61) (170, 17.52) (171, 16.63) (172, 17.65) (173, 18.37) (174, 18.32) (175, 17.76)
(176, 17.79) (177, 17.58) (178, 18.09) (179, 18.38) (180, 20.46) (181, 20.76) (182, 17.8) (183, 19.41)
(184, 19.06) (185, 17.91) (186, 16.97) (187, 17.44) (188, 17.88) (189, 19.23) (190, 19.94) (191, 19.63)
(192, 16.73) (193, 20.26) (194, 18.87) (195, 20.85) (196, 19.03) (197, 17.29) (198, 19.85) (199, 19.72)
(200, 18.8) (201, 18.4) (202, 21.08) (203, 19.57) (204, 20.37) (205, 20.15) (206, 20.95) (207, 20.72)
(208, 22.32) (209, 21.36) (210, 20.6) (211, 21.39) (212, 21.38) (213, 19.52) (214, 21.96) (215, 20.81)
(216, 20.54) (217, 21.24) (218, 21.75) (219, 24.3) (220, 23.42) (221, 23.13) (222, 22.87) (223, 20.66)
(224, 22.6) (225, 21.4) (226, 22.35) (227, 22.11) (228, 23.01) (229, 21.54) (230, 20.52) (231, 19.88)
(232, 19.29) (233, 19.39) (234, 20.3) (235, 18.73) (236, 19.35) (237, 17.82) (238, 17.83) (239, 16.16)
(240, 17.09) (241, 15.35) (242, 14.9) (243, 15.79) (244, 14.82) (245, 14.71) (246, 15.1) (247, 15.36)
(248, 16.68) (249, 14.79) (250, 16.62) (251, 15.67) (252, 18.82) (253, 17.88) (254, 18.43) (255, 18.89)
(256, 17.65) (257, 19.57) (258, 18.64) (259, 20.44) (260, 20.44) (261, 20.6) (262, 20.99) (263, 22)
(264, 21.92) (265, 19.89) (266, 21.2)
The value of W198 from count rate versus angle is 1.1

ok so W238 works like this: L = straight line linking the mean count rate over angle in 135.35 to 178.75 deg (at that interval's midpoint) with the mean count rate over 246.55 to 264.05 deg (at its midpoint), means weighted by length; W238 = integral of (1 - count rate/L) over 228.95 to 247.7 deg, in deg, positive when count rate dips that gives 0.92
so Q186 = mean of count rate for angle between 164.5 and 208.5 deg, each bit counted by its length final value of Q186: 18.8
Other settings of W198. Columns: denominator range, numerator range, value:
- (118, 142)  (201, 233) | 1.34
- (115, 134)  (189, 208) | 1.25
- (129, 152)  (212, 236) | 1.27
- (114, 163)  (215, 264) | 1.16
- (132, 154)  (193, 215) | 1.19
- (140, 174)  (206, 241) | 1.18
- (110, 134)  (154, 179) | 1.13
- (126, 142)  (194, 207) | 1.22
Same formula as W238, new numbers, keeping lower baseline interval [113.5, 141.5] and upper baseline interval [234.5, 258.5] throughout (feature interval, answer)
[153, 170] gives -1.48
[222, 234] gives -3.16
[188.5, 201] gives -2.02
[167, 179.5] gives -1.10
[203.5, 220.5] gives -4.80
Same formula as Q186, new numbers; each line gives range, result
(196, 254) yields 19.5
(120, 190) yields 17.3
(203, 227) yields 21.5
